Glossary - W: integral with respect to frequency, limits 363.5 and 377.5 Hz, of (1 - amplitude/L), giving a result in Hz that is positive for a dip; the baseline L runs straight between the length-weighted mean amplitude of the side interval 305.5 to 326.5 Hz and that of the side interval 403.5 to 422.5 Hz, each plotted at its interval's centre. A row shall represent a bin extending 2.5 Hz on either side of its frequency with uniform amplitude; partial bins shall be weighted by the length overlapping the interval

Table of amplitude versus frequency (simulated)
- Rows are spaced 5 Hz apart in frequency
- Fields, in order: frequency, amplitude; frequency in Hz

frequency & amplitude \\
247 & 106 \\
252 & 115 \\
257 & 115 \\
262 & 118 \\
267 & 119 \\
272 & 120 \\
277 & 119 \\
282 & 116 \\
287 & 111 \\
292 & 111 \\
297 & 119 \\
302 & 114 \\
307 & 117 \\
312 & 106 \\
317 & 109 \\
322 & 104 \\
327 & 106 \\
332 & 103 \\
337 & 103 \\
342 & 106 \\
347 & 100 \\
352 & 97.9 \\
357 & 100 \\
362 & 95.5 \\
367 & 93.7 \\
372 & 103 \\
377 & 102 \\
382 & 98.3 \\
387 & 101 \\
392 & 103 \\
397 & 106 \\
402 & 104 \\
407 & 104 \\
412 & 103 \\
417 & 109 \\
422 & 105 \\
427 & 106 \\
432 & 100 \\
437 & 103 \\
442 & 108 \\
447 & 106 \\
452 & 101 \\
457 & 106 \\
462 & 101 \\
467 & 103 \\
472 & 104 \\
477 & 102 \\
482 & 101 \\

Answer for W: 1.0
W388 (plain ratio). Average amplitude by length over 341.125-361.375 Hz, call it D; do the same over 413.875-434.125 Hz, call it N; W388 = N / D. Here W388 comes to 1.0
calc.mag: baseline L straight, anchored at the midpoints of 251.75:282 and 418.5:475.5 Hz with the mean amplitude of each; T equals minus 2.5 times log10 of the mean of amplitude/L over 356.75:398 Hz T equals 0.10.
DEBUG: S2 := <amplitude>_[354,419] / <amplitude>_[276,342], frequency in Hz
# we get 0.92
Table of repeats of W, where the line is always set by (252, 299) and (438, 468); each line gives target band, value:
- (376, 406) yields 1.6 Hz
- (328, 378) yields 4.7 Hz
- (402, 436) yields 0.7 Hz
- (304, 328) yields 1.0 Hz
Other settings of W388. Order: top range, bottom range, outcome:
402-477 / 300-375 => 1.00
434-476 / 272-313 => 0.91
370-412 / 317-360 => 1.00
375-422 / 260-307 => 0.89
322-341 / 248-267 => 0.90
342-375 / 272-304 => 0.86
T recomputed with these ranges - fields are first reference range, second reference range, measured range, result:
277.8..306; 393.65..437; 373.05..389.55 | 0.07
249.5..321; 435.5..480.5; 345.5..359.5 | 0.12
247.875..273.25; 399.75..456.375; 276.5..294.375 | 0.01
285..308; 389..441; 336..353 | 0.09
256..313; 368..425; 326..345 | 0.06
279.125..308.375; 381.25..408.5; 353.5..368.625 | 0.11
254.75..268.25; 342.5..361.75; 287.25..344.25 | -0.02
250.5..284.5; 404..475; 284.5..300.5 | 0.02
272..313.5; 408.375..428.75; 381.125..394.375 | 0.07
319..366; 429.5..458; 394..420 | -0.02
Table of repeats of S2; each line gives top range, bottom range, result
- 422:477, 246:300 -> 0.90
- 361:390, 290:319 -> 0.88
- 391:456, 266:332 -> 0.93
